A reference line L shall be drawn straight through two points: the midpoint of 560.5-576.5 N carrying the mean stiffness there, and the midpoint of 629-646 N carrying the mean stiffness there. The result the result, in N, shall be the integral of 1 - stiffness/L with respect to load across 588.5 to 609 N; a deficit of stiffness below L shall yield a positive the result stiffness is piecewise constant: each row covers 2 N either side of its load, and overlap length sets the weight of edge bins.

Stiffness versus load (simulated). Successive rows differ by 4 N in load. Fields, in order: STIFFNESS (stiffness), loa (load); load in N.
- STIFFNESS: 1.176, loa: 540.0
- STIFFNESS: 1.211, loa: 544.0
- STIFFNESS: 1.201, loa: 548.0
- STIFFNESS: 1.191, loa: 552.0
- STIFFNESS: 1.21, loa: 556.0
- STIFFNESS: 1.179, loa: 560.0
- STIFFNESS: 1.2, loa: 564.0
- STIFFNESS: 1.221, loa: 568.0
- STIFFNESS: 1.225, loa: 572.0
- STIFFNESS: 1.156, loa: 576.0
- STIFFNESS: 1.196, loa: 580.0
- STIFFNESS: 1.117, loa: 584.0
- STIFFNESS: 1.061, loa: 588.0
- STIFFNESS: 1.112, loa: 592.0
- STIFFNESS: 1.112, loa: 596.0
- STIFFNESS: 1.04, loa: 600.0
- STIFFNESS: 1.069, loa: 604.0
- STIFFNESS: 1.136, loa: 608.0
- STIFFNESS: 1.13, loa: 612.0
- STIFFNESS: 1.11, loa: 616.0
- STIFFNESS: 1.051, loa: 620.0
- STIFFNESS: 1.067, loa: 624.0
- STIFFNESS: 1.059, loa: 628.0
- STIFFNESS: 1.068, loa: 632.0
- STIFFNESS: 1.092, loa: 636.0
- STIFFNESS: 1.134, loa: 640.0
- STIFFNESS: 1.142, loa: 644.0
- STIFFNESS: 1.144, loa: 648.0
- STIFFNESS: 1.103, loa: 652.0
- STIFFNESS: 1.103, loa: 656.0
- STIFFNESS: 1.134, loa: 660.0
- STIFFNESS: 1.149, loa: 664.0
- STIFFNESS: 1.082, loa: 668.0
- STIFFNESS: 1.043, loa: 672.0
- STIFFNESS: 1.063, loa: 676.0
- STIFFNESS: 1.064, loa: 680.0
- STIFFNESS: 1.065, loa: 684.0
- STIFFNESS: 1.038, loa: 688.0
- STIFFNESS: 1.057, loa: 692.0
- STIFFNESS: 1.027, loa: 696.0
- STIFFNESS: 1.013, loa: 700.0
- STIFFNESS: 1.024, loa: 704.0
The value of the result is 1.3 N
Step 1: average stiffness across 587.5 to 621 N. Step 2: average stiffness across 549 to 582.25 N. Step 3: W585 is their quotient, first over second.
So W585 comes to 0.91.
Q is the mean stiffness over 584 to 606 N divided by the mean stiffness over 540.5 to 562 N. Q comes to 0.9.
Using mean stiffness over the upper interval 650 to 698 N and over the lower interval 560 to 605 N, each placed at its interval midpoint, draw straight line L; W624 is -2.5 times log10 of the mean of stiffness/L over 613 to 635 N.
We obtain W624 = 0.04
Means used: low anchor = 1.14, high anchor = 1.08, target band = 1.07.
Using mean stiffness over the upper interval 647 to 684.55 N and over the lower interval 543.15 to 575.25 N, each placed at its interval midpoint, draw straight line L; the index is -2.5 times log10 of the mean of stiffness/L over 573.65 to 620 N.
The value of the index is 0.05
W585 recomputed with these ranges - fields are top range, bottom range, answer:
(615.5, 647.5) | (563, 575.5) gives 0.90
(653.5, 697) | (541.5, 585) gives 0.90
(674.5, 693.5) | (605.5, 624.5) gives 0.96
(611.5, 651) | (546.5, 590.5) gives 0.93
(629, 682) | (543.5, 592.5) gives 0.94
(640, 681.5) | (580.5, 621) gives 1.01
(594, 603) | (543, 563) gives 0.90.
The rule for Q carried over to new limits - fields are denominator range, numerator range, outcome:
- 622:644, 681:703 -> 0.96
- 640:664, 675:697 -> 0.93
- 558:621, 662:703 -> 0.93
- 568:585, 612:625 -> 0.92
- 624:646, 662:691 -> 0.98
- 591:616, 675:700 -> 0.95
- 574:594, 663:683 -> 0.95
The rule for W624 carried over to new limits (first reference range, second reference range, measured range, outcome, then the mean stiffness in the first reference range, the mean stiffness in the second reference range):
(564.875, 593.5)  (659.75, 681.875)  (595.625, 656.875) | 0.02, 1.16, 1.09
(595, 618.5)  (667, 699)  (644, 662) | -0.05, 1.1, 1.05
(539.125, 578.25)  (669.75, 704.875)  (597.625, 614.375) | 0.05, 1.2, 1.04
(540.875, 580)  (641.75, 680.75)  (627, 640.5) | 0.04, 1.2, 1.1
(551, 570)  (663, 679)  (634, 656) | -0.01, 1.2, 1.08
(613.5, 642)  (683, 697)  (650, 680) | -0.03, 1.08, 1.05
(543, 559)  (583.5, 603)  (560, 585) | -0.04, 1.2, 1.09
